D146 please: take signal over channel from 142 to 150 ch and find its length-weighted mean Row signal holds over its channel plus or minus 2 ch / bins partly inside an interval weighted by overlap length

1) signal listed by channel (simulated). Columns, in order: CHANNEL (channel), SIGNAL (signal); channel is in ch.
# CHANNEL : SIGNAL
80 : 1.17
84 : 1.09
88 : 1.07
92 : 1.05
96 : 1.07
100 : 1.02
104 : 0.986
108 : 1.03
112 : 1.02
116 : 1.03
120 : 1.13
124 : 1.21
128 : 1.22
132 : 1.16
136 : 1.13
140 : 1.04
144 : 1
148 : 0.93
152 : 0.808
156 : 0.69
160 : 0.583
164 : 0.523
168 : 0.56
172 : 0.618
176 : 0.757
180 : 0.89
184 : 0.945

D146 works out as 0.965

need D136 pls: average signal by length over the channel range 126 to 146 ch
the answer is 1.11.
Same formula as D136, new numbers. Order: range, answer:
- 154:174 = 0.595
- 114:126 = 1.12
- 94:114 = 1.03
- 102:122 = 1.04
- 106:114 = 1.02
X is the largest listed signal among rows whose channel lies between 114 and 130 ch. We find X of 1.22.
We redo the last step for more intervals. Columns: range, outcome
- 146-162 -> 0.93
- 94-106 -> 1.07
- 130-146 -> 1.16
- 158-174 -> 0.618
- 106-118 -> 1.03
